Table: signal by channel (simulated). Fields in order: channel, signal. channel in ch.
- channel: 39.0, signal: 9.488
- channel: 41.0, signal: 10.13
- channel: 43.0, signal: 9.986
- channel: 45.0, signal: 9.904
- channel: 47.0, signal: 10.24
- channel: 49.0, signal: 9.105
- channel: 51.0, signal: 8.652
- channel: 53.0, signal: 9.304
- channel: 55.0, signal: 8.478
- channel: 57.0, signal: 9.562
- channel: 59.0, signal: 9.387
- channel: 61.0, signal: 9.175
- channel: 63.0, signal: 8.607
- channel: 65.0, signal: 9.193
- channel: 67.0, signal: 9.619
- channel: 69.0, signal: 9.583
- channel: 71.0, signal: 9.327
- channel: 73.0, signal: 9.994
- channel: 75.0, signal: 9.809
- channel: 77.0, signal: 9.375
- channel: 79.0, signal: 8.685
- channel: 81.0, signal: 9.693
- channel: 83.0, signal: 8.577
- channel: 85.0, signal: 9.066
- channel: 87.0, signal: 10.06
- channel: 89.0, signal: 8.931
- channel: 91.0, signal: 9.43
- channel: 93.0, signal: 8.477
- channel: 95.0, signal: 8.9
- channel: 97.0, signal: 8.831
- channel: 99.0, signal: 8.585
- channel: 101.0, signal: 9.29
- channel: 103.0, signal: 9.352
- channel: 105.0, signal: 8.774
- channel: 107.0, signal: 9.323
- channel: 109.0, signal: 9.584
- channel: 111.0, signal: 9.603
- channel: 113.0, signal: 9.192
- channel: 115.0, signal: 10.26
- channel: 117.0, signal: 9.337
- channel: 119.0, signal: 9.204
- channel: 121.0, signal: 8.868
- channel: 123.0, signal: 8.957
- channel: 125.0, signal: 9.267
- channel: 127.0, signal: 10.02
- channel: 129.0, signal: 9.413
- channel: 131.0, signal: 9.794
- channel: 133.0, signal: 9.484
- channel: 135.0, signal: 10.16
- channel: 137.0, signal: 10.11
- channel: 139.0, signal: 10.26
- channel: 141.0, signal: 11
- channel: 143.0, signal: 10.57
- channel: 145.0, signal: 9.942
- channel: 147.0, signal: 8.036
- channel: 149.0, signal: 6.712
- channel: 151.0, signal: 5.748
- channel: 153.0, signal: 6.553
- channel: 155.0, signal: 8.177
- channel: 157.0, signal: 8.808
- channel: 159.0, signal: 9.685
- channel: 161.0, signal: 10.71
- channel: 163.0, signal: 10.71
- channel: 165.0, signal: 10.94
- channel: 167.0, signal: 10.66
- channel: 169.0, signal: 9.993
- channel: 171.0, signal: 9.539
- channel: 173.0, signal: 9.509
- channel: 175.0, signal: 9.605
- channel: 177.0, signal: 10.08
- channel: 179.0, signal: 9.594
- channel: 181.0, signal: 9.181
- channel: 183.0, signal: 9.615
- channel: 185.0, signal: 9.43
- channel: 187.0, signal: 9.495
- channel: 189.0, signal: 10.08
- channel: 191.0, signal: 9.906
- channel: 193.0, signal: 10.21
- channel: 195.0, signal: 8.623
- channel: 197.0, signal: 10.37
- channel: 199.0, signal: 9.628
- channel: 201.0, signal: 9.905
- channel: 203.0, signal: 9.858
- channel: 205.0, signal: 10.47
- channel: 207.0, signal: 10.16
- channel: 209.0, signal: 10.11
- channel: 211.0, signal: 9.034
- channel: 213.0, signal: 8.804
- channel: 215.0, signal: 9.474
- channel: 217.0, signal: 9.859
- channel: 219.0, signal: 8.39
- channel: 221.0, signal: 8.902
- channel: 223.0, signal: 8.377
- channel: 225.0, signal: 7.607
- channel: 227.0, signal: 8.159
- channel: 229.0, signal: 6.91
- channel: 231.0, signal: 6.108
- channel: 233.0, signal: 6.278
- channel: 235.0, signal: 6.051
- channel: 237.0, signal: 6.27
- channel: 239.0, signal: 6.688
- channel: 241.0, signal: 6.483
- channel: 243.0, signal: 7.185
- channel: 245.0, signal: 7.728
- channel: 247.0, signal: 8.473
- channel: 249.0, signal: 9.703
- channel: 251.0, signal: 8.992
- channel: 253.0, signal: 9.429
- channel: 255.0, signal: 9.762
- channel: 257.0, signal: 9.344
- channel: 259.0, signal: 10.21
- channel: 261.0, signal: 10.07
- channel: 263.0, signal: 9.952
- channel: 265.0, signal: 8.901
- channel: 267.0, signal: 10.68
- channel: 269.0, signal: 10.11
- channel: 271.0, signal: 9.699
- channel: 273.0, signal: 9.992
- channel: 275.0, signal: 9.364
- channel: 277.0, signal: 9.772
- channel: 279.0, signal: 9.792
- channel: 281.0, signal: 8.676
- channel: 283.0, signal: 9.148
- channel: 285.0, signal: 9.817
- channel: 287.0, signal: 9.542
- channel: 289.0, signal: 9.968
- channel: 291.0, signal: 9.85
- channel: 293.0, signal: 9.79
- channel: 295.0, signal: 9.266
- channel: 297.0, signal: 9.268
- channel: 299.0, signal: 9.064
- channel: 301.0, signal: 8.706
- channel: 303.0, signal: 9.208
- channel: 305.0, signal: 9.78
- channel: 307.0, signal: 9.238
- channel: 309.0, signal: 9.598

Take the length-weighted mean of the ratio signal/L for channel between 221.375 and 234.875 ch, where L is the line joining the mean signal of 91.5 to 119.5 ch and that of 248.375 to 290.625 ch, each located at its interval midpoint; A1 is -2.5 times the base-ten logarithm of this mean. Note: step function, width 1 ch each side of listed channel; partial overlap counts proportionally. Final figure 0.30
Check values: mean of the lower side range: 9.2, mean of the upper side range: 9.67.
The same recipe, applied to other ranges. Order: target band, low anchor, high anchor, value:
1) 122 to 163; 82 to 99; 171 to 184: 0.02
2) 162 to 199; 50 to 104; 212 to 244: -0.21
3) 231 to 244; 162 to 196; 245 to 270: 0.43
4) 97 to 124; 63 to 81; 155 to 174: 0.05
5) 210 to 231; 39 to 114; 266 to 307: 0.13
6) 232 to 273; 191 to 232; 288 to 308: 0.07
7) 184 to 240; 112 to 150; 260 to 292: 0.10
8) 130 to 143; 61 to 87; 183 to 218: -0.07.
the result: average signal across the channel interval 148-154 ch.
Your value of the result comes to 6.34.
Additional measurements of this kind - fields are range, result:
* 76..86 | 9.08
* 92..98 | 8.74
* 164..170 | 10.5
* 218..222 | 8.65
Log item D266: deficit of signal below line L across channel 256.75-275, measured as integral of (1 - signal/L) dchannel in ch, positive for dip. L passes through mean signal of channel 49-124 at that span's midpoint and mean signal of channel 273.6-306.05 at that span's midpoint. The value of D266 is -0.9 ch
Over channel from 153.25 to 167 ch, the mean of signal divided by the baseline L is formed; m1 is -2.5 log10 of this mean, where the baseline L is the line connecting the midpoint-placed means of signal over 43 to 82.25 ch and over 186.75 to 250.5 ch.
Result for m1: -0.10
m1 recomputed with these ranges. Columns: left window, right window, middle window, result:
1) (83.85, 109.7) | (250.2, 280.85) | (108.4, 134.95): -0.03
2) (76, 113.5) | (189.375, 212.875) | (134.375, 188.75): 0.01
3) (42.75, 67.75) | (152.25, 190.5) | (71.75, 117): 0.02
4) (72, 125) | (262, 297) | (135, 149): -0.05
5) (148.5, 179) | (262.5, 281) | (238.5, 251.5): 0.21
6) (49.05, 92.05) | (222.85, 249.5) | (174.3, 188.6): -0.21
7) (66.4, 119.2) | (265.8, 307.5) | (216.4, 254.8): 0.21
